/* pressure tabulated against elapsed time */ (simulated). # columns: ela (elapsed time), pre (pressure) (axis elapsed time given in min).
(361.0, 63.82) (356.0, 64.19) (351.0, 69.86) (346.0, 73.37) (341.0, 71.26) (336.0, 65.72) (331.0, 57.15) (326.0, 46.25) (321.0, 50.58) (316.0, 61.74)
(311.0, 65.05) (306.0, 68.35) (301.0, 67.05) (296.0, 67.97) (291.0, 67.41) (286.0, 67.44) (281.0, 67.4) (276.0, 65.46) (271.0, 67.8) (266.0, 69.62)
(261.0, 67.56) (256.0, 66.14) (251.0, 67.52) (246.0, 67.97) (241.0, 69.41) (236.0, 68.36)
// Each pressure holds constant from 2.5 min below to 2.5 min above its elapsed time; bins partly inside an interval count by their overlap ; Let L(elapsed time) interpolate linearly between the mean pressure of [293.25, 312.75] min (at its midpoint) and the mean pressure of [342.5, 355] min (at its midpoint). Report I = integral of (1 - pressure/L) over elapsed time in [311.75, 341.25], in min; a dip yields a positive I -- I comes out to 4.6 min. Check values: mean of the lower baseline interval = 67.2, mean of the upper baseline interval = 70.7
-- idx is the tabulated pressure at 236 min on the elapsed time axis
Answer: 68.36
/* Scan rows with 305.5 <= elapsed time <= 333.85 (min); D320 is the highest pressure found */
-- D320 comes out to 68.35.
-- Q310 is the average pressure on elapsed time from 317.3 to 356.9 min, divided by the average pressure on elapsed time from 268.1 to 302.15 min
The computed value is 0.92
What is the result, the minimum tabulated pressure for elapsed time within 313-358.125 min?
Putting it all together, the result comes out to 46.25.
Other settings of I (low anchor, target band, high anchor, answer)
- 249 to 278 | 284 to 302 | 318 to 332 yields -2.42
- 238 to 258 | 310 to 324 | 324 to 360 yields 1.54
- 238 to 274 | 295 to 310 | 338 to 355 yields 0.40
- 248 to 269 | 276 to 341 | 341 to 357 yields 5.47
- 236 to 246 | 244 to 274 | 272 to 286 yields 0.04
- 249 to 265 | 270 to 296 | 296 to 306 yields 0.13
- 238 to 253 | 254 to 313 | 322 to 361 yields -0.81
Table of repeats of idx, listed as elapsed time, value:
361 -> 63.82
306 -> 68.35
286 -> 67.44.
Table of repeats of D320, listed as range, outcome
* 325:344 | 71.26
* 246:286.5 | 69.62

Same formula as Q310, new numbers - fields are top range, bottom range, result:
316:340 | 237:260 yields 0.84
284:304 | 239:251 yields 0.99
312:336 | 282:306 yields 0.83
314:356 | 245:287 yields 0.92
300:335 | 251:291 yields 0.88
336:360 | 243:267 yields 1.02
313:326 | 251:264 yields 0.81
